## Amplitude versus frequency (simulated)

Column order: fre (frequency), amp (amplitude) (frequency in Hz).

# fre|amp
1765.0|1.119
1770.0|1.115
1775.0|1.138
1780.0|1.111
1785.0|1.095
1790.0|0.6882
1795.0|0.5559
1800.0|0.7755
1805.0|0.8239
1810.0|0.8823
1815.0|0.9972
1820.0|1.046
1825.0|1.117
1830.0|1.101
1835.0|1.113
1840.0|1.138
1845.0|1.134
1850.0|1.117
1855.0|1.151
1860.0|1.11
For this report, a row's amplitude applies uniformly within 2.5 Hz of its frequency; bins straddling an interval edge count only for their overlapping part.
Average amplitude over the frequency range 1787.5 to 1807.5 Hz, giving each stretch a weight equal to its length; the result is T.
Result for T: 0.711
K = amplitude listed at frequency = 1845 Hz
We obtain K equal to 1.134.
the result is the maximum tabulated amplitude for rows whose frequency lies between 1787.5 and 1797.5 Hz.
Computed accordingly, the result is 0.6882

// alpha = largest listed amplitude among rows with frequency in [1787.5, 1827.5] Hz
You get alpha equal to 1.117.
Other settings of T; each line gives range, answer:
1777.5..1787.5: 1.1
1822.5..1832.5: 1.11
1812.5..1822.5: 1.02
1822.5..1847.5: 1.12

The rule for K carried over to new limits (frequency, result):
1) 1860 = 1.11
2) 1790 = 0.6882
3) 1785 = 1.095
